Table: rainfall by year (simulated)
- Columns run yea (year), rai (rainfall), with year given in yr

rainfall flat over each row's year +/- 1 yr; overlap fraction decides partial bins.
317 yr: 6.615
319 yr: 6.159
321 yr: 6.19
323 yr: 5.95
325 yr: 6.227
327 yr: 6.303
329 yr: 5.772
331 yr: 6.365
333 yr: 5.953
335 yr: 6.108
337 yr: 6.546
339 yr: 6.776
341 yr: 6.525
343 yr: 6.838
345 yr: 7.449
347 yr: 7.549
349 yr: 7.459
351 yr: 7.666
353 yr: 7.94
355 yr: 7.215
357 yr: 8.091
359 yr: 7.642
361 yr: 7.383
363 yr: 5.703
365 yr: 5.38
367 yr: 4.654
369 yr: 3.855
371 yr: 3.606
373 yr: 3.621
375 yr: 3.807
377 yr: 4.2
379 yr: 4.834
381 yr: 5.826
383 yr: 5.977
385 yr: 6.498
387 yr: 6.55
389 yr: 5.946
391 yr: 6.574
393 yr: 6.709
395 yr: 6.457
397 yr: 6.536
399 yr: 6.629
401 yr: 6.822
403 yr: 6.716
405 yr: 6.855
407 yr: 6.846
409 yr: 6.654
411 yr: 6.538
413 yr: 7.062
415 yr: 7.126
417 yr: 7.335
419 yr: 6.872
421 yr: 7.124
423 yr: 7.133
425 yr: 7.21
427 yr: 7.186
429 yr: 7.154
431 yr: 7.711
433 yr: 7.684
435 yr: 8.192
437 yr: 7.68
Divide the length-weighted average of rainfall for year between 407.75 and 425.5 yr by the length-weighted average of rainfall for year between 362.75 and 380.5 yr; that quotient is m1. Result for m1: 1.59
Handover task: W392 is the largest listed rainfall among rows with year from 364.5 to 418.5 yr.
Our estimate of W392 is 7.335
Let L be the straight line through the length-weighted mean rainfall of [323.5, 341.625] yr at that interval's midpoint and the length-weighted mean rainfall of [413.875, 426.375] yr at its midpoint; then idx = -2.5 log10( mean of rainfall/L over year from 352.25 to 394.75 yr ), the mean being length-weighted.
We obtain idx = 0.15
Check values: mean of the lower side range 6.27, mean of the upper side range 7.13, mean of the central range 5.81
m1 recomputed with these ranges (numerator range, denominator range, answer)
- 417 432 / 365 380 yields 1.73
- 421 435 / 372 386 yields 1.49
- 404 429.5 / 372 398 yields 1.24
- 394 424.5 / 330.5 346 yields 1.04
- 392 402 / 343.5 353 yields 0.88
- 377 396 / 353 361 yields 0.79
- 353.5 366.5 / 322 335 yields 1.12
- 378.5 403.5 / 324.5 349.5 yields 0.96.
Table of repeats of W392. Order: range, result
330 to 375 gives 8.091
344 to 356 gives 7.94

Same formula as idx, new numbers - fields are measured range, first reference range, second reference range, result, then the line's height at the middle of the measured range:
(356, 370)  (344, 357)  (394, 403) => 0.20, 7.34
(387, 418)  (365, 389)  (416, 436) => -0.09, 6.19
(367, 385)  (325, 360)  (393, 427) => 0.44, 6.9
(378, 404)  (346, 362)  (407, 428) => 0.15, 7.27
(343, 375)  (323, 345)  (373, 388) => -0.08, 5.78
